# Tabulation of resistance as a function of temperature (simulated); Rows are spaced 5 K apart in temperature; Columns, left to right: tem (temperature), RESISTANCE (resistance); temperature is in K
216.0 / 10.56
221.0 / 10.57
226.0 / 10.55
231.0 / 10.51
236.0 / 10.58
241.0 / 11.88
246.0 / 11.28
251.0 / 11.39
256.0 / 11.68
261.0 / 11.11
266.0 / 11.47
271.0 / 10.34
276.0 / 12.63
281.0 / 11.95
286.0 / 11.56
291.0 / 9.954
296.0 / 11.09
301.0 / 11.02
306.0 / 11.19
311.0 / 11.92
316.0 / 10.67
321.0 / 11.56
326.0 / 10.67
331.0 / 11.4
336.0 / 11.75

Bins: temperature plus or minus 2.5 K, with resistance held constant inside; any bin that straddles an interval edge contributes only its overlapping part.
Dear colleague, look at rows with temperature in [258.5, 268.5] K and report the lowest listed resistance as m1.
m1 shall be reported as 11.11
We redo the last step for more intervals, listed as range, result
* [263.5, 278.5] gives 10.34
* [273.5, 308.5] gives 9.954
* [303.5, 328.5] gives 10.67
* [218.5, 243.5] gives 10.51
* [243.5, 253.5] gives 11.28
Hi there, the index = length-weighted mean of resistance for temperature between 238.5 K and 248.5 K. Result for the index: 11.6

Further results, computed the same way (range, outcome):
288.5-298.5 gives 10.5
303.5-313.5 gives 11.6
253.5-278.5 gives 11.4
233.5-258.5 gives 11.4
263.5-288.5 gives 11.6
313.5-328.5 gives 11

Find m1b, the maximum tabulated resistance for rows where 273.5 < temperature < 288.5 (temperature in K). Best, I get 12.63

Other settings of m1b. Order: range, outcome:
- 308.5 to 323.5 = 11.92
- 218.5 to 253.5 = 11.88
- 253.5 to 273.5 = 11.68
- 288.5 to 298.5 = 11.09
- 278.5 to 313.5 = 11.95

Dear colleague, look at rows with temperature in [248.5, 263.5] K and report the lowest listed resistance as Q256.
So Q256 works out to 11.11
